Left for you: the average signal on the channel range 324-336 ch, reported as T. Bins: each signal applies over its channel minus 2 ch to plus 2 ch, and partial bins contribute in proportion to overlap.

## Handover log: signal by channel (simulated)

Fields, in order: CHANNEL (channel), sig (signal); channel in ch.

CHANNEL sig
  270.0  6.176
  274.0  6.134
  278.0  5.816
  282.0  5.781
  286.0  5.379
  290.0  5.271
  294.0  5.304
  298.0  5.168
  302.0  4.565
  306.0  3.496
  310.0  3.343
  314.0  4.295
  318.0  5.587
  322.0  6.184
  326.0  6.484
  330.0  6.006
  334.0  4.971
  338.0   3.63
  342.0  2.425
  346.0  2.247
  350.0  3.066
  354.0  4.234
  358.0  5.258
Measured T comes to 5.82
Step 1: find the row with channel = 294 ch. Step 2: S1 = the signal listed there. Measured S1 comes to 5.304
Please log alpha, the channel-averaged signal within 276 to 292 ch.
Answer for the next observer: 5.56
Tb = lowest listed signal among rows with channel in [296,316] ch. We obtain 3.343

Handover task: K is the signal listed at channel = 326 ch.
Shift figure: 6.484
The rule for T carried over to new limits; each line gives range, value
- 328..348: 3.86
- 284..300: 5.28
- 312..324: 5.36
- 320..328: 6.33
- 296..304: 4.87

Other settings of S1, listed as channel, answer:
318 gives 5.587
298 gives 5.168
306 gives 3.496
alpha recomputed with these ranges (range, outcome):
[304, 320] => 4.18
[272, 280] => 5.97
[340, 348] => 2.34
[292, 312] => 4.38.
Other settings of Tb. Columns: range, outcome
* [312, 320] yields 4.295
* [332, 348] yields 2.247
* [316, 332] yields 5.587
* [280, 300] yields 5.168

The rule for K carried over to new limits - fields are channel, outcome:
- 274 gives 6.134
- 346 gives 2.247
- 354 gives 4.234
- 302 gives 4.565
